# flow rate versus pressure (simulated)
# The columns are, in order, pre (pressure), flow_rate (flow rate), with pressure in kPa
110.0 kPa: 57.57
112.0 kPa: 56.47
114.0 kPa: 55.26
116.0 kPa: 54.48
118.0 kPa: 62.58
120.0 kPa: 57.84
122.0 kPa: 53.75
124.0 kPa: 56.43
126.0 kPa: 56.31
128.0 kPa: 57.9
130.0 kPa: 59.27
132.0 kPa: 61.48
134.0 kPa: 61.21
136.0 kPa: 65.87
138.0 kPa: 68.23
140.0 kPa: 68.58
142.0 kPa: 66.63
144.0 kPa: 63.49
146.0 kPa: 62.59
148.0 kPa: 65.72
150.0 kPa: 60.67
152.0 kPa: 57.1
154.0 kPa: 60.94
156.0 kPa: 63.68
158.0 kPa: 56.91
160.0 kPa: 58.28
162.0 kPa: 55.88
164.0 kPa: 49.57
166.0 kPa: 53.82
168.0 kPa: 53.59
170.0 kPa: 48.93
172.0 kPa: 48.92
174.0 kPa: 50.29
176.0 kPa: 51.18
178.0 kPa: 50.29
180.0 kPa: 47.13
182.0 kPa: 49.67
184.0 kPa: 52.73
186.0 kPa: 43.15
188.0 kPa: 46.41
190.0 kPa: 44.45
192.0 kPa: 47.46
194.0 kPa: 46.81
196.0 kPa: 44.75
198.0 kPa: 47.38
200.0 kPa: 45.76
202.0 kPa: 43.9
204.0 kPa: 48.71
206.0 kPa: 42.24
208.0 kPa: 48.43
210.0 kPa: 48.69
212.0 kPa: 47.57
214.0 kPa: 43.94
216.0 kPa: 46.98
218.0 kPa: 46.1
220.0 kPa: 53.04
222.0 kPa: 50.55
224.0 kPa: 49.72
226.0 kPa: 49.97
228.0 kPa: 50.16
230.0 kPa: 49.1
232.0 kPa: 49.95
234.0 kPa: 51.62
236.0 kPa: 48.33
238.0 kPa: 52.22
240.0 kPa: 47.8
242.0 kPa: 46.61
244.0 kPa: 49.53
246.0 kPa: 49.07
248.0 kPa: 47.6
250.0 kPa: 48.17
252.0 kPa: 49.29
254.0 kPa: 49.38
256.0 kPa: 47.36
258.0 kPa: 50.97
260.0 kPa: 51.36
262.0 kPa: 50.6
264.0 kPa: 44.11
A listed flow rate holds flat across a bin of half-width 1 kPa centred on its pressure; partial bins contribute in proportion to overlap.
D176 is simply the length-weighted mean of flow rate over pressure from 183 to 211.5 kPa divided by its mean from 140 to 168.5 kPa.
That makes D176 0.78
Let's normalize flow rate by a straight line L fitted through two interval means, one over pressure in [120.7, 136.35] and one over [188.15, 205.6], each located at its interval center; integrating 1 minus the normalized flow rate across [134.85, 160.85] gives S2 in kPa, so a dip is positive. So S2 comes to -3.7 kPa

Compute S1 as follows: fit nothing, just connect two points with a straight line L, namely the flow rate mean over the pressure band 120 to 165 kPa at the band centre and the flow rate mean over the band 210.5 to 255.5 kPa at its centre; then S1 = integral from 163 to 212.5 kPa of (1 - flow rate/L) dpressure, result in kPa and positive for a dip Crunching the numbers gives 5.97 kPa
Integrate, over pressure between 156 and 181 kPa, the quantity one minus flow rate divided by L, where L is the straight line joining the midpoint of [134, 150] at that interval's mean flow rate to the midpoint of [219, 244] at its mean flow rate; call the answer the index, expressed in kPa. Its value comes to 3.4 kPa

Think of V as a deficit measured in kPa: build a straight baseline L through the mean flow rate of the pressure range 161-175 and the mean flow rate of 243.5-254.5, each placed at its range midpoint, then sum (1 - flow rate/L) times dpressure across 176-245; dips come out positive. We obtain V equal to 2.85 kPa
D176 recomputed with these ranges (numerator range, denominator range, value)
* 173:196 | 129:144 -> 0.75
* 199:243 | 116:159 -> 0.79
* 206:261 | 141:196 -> 0.91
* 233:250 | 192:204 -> 1.06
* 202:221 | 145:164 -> 0.79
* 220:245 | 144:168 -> 0.85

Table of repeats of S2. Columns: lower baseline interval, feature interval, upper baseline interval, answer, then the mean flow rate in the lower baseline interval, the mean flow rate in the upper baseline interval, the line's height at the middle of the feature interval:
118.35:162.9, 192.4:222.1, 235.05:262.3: 3.72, 60.9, 49.1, 53.6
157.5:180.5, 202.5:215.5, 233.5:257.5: 1.01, 52.1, 48.9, 50.4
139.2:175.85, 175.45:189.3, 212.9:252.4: 1.63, 57.9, 49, 54.9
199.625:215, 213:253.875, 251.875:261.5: -0.80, 46.2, 49.8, 48.1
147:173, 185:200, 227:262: 2.22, 56.5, 49.4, 53.7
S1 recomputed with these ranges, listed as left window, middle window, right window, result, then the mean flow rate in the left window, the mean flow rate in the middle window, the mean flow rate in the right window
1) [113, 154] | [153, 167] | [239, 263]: 0.3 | 60.8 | 57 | 49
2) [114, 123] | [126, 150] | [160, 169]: -3.3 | 57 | 63.3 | 53.8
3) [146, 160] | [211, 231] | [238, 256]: 1.2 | 60.8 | 48.7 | 48.6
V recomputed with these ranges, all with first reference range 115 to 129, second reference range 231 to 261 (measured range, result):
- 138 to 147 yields -1.6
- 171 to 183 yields 0.9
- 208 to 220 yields 0.9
